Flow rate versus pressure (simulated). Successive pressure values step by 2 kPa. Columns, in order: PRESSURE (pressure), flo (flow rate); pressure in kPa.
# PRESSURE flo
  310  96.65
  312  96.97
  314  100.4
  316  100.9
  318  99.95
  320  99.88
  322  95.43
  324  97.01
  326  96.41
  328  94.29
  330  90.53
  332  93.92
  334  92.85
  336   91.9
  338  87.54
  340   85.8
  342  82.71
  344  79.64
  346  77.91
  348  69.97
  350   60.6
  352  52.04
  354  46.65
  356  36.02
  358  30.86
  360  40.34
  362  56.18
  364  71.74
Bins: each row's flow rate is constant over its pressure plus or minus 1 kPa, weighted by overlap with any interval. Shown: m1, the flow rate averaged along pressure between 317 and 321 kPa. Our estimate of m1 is 99.9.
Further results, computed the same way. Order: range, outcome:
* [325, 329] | 95.3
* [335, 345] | 85.5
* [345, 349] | 73.9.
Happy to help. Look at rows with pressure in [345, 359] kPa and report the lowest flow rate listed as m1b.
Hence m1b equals 30.86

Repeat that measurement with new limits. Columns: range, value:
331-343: 82.71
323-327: 96.41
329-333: 90.53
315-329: 94.29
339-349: 69.97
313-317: 100.4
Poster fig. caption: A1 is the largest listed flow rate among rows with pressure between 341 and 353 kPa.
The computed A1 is 82.71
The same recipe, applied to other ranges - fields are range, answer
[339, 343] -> 85.8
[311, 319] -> 100.9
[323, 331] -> 97.01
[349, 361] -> 60.6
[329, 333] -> 93.92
